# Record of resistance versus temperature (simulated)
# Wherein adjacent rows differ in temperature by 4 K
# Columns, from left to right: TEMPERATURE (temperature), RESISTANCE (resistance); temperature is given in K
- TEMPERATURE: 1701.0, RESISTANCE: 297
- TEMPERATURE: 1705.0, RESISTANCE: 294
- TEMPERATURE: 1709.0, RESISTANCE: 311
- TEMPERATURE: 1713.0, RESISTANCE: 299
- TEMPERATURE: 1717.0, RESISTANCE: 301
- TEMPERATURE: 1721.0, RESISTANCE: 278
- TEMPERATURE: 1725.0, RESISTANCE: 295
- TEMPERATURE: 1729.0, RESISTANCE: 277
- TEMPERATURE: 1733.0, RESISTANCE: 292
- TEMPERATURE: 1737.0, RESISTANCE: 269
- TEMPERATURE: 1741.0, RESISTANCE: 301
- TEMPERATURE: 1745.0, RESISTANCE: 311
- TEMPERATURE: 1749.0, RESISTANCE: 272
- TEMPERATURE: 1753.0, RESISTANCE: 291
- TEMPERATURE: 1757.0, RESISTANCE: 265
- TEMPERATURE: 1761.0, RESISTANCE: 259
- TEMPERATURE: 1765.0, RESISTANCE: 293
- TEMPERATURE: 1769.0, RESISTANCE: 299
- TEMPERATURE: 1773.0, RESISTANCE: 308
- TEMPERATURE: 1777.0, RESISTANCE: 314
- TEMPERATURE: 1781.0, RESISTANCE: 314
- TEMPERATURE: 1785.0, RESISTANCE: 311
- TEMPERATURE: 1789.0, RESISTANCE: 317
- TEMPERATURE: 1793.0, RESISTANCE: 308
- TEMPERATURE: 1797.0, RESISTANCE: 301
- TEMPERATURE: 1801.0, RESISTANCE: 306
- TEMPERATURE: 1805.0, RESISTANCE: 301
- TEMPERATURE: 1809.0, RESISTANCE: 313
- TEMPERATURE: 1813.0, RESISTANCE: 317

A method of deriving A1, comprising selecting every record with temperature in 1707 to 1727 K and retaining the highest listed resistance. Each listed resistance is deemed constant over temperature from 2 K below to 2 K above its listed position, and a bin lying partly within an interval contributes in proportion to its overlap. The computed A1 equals 311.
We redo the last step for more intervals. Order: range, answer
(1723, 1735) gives 295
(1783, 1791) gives 317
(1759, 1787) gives 314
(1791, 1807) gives 308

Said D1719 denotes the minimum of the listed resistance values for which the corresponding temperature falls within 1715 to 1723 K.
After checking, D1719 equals 278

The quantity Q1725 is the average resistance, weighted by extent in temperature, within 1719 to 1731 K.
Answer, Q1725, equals 283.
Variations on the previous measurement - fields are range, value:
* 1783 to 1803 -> 309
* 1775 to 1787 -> 313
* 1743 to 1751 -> 292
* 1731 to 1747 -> 293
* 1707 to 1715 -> 305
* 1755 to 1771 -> 279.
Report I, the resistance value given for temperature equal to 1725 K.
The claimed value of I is 295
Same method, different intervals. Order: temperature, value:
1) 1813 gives 317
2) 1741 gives 301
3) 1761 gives 259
